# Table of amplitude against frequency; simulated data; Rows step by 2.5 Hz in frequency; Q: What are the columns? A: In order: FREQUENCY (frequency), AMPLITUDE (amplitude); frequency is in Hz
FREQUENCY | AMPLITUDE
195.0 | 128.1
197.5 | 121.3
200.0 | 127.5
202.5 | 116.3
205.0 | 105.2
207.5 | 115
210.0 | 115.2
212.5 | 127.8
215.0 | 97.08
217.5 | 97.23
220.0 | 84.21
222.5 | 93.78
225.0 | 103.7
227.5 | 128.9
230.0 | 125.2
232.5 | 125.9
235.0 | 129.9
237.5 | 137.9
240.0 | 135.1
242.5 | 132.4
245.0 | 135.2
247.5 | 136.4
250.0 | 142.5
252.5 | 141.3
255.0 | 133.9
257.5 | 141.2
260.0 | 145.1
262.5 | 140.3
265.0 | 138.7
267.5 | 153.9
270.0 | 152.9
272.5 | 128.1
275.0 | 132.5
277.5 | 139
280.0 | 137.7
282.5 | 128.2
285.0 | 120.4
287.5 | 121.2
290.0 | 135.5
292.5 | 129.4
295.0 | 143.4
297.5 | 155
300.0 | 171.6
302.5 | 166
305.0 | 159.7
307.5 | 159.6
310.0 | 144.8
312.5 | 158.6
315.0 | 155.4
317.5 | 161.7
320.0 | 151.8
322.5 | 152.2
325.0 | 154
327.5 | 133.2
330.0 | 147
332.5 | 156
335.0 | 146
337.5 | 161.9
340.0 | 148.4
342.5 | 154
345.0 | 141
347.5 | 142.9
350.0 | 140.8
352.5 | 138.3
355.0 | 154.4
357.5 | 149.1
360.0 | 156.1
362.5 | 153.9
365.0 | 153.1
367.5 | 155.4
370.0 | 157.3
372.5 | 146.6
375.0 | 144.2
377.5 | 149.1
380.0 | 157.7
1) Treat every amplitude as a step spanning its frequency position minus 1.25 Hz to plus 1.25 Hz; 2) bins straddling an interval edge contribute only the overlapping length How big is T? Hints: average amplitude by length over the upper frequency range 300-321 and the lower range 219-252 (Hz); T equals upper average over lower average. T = 1.3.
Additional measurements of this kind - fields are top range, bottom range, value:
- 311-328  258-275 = 1.08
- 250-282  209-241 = 1.21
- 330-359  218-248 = 1.22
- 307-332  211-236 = 1.36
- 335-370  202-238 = 1.33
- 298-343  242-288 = 1.13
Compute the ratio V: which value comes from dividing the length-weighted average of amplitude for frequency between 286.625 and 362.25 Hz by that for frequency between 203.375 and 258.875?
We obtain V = 1.23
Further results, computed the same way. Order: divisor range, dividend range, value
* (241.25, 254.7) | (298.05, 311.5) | 1.17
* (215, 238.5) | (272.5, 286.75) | 1.16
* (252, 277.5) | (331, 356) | 1.05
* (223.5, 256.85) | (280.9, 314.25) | 1.11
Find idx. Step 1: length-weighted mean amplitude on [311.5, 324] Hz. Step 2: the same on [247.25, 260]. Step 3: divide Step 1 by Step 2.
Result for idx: 1.1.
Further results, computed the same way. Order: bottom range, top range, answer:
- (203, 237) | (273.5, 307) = 1.26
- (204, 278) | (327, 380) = 1.18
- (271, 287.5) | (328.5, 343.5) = 1.16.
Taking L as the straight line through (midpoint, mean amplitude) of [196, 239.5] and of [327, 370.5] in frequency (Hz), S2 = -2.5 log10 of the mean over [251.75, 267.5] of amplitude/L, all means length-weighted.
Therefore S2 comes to -0.12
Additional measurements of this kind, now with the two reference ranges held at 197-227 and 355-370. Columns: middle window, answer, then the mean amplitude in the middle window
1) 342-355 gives 0.04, 144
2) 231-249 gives -0.14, 133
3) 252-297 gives -0.08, 137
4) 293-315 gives -0.15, 156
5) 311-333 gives -0.08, 152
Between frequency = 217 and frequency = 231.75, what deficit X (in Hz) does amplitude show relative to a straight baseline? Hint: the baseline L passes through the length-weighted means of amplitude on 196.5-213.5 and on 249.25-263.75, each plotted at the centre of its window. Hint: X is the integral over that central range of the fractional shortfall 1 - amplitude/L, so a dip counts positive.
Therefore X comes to 2.4 Hz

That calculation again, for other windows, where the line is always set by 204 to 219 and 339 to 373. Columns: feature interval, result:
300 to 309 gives -1.8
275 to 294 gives -0.2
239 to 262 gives -3.5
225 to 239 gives -1.5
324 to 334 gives -0.4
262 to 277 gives -1.9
